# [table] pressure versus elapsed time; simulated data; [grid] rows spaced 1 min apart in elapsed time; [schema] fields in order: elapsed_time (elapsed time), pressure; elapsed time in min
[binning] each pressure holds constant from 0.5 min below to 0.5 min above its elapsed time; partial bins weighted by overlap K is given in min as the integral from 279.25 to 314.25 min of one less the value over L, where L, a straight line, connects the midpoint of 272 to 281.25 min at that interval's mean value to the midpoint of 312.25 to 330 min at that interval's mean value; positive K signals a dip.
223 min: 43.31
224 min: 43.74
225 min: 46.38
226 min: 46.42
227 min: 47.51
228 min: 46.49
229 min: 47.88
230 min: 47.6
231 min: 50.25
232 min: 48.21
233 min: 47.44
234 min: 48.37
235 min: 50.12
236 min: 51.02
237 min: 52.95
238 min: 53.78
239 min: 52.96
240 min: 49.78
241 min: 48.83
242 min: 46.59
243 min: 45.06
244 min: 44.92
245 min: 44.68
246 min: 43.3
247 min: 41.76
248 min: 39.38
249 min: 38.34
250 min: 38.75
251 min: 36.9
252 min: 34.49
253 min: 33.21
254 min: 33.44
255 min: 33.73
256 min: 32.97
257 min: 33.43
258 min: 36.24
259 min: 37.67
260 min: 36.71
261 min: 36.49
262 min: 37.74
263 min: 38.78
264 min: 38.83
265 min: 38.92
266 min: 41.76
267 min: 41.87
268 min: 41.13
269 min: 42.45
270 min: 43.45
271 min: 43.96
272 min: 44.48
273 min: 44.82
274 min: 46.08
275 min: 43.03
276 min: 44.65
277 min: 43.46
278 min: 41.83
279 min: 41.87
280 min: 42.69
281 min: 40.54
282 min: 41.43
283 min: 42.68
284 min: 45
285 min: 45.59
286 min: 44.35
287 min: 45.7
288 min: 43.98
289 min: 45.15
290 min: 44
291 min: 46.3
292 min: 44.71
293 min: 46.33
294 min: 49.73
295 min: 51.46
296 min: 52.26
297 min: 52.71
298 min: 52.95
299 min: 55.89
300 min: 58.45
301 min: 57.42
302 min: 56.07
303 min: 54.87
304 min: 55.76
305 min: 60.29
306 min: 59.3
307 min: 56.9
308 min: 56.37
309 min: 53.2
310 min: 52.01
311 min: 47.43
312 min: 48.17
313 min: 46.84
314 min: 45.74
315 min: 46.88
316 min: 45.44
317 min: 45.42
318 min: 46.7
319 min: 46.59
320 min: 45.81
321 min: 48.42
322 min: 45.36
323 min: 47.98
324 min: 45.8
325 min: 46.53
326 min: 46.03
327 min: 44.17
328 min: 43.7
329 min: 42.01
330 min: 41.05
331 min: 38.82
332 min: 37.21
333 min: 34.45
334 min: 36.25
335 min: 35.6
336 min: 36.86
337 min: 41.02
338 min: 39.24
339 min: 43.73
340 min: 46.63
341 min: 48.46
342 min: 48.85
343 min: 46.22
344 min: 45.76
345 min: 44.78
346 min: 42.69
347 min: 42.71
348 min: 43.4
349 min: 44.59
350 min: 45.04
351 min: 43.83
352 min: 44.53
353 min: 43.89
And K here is -4.2 min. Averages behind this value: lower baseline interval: 43.4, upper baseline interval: 45.7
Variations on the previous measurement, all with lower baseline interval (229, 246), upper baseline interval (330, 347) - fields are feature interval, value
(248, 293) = 5.4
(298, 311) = -3.5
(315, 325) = -0.8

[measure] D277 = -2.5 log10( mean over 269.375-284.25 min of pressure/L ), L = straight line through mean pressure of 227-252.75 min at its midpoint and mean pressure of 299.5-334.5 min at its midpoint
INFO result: 0.09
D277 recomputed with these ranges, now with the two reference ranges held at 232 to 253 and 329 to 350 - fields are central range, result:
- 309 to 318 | -0.11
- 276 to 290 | 0.01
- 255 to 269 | 0.18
